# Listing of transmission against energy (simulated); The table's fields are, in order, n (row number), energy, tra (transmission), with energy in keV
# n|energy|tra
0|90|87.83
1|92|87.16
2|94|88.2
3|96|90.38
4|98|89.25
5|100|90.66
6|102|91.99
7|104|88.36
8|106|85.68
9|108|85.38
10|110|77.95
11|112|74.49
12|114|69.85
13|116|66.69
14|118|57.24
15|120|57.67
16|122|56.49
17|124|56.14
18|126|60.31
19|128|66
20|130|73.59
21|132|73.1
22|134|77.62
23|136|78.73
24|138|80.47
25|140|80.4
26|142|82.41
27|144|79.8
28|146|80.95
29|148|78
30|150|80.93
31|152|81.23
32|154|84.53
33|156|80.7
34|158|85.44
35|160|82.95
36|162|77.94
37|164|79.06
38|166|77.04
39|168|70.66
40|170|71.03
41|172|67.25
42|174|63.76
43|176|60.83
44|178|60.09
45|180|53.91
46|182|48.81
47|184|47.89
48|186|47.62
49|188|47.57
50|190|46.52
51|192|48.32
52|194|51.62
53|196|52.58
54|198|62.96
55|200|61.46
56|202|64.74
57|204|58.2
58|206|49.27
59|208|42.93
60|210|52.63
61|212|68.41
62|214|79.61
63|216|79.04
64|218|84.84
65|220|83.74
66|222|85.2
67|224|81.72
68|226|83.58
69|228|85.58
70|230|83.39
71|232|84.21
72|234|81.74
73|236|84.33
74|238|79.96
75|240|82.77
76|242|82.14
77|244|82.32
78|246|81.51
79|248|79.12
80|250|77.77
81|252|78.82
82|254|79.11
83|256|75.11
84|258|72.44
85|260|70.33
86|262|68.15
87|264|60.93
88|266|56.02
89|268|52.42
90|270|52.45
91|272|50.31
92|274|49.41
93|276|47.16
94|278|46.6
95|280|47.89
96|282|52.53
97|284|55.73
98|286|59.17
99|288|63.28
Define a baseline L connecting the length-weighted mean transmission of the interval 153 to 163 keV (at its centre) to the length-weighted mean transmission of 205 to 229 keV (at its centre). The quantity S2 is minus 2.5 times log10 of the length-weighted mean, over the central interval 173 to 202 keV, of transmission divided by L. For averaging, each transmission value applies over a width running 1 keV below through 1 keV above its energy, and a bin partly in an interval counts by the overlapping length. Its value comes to 0.39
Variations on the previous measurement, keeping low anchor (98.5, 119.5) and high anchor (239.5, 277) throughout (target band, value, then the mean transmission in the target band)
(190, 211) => 0.31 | 54.1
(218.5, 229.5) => -0.19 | 84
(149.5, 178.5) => 0.00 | 75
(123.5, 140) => 0.08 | 71.8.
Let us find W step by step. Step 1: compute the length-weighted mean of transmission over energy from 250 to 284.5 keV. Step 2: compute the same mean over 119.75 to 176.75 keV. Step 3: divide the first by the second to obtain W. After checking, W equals 0.81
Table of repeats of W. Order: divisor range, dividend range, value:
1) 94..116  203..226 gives 0.84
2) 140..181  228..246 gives 1.10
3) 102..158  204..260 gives 1.02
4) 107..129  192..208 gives 0.84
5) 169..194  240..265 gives 1.38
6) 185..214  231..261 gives 1.45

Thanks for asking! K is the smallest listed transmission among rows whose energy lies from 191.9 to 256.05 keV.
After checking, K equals 42.93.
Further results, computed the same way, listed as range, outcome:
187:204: 46.52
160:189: 47.57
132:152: 73.1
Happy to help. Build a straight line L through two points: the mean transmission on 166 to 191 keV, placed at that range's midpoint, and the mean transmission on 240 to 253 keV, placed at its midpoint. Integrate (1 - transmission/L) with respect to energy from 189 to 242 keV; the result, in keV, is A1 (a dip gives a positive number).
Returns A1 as 0.4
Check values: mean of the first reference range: 58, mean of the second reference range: 80.5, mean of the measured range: 70.2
